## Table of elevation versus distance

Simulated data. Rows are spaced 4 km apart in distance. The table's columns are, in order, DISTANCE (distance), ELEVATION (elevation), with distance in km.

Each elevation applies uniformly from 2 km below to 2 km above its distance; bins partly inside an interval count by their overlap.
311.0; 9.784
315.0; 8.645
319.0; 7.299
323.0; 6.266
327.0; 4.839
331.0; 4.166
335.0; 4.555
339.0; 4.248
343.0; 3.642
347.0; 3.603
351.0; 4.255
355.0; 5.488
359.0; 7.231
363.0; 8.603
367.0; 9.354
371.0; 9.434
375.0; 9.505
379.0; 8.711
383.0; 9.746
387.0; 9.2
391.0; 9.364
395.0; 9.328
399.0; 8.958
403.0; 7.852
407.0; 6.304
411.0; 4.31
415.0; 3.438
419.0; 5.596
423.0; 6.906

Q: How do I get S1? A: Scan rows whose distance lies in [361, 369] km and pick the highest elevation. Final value 9.354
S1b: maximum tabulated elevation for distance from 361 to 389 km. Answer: 9.746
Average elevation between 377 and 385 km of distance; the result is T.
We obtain 9.23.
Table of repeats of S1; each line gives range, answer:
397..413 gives 8.958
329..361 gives 7.231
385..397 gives 9.364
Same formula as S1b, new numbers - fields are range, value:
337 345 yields 4.248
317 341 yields 7.299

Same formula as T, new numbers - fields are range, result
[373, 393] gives 9.31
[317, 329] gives 6.13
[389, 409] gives 8.36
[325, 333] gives 4.5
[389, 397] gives 9.35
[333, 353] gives 4.06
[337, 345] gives 3.95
